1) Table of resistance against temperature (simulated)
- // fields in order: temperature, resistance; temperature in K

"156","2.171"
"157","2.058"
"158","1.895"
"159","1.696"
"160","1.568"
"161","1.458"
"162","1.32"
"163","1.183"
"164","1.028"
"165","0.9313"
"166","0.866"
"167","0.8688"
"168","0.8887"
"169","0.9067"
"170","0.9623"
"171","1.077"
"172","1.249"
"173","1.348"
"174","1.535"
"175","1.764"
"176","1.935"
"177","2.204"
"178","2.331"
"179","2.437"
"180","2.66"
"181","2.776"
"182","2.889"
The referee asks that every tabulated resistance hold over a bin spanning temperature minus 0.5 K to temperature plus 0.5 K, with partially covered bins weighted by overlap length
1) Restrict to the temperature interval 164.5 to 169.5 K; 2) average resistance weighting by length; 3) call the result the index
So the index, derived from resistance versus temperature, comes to 0.892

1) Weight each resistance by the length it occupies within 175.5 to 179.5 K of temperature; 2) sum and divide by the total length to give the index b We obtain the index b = 2.23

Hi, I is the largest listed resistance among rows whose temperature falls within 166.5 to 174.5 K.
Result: 1.535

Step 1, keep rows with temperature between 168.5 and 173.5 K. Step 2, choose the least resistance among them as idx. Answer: 0.9067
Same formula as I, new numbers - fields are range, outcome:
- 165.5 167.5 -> 0.8688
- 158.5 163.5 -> 1.696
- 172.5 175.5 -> 1.764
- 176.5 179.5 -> 2.437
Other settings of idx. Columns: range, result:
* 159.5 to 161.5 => 1.458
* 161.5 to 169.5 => 0.866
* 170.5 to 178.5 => 1.077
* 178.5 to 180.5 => 2.437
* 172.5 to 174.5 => 1.348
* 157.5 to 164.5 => 1.028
